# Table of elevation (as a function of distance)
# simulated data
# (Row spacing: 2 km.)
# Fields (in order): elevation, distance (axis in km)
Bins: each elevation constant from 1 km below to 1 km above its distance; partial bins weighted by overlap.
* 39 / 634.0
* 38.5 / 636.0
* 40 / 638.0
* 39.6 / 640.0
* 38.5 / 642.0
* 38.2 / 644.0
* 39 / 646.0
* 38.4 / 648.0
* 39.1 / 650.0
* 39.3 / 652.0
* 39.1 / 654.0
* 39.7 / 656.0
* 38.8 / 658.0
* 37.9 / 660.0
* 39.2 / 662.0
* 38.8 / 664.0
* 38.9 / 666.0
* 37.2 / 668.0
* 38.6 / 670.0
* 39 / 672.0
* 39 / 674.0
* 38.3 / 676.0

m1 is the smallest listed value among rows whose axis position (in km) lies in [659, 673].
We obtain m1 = 37.2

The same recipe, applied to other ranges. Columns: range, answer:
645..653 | 38.4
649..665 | 37.9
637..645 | 38.2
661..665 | 38.8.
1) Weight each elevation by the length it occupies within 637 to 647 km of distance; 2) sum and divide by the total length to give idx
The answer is 39.1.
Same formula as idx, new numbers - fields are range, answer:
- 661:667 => 39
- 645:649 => 38.7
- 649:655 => 39.2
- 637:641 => 39.8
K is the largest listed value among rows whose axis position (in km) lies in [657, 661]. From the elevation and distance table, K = 38.8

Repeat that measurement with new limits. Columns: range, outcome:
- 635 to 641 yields 40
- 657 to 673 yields 39.2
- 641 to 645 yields 38.5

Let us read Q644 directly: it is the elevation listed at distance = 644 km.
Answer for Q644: 38.2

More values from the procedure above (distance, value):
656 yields 39.7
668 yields 37.2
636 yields 38.5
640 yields 39.6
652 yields 39.3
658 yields 38.8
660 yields 37.9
